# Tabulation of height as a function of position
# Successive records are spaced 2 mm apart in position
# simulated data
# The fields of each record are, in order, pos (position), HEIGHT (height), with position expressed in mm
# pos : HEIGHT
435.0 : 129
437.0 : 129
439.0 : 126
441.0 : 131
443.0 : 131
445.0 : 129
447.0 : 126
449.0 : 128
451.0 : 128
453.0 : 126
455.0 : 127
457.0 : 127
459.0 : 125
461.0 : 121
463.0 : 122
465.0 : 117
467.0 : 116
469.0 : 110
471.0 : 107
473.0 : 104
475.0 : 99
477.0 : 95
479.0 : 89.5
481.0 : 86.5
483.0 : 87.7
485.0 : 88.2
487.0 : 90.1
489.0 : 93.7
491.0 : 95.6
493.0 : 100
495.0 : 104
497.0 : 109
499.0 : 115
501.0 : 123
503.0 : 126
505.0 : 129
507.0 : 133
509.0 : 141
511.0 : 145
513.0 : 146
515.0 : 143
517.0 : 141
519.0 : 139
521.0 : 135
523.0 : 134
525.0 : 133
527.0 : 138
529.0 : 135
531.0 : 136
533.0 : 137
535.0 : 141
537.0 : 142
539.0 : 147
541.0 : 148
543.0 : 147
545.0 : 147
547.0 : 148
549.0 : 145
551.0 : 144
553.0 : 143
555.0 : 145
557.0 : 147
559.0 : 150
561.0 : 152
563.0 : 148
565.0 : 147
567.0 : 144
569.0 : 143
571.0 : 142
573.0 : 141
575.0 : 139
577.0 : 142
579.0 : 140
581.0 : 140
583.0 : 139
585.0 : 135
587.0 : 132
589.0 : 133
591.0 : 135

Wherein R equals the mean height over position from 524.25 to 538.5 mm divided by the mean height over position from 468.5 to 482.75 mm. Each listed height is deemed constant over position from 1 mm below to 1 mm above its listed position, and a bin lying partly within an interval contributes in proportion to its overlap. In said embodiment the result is 1.4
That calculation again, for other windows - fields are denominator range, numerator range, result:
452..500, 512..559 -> 1.33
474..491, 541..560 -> 1.60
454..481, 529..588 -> 1.28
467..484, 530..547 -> 1.46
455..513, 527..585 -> 1.28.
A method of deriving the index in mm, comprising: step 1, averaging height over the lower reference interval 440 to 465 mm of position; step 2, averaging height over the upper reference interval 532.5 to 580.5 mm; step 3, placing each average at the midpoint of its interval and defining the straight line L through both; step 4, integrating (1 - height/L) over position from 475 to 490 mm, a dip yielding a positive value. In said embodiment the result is 4.66 mm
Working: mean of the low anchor 126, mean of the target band 90.7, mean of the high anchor 145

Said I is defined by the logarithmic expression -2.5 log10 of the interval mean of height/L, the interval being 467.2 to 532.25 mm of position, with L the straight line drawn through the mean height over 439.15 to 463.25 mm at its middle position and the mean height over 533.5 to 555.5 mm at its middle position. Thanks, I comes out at 0.17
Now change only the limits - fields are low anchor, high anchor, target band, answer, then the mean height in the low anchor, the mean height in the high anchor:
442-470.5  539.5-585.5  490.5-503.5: 0.19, 123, 144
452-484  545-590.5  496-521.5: -0.08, 110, 143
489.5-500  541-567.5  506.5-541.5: -0.12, 104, 147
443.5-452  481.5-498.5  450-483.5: 0.03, 128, 96.3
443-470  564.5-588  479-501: 0.29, 124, 140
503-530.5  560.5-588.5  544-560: -0.05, 137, 141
